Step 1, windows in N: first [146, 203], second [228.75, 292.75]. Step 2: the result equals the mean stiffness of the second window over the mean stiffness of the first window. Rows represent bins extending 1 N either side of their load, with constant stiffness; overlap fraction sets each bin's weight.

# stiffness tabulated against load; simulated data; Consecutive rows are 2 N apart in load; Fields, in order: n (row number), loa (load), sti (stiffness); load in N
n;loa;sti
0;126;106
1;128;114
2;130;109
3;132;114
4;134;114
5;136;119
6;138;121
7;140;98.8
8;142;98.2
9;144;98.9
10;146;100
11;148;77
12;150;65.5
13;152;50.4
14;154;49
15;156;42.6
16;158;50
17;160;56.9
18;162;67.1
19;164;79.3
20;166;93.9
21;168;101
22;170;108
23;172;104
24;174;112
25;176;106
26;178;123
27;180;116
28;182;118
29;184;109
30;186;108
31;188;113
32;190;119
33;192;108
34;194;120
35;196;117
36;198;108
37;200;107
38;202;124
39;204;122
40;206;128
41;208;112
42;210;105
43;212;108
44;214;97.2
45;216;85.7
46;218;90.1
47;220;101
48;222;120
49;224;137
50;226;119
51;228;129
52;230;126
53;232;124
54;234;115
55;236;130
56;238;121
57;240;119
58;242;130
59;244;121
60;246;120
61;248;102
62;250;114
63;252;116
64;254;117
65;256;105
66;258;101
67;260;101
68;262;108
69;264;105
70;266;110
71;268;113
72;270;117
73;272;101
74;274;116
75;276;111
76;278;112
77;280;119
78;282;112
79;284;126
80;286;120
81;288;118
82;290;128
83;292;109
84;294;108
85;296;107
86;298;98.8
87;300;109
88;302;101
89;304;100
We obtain 1.2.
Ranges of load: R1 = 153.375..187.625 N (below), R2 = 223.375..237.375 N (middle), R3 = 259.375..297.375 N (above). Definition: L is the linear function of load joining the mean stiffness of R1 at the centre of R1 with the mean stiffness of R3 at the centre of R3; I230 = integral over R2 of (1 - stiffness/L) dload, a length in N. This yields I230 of -3.0 N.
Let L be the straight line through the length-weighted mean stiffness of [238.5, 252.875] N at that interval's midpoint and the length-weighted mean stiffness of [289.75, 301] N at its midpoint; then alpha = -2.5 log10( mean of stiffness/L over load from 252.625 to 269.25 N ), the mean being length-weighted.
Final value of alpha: 0.07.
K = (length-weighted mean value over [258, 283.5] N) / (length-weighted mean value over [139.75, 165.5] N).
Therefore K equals 1.54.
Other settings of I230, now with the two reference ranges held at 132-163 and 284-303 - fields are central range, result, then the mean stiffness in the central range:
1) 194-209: -3.93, 117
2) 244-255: -1.26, 114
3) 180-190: -2.66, 113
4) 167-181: -3.67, 110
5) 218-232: -3.18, 120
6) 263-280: -0.61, 111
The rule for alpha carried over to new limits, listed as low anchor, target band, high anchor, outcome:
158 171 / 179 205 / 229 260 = -0.22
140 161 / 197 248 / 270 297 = -0.22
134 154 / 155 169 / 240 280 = 0.32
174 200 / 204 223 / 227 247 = 0.12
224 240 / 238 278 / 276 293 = 0.08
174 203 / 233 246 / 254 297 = -0.09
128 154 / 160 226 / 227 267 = -0.02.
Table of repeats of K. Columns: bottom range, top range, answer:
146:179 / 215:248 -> 1.45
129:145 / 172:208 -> 1.05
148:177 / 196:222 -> 1.40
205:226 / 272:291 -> 1.08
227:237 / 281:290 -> 0.96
